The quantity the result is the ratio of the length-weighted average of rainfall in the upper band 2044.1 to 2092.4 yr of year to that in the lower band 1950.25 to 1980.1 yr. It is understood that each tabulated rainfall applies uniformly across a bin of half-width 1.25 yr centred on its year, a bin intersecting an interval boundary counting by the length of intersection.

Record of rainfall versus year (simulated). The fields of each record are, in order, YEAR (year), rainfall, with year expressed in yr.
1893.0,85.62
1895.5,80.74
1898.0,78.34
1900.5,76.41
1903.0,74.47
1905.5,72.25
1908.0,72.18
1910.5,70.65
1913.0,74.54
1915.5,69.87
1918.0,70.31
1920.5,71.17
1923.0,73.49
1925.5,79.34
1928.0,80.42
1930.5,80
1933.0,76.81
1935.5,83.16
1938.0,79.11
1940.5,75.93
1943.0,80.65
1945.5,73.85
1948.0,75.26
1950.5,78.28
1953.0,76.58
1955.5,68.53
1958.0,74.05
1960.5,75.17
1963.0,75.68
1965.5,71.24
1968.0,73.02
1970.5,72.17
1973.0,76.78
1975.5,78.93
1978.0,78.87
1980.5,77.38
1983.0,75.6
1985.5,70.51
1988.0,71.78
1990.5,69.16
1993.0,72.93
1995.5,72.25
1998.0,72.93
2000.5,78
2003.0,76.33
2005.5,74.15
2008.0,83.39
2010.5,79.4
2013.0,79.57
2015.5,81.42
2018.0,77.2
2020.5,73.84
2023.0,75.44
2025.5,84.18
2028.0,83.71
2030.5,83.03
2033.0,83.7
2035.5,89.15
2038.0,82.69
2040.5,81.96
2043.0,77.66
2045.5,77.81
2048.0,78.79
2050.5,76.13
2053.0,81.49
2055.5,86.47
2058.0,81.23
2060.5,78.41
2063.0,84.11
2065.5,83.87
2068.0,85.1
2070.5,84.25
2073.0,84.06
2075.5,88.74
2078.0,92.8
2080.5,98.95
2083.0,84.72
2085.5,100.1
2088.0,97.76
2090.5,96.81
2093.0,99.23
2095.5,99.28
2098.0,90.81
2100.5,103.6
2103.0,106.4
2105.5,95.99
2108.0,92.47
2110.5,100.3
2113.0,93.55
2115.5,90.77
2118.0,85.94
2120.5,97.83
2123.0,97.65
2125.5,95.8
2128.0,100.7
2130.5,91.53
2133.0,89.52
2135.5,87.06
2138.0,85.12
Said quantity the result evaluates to 1.16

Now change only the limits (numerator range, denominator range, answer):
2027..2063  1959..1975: 1.10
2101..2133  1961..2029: 1.26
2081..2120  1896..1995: 1.28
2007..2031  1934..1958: 1.04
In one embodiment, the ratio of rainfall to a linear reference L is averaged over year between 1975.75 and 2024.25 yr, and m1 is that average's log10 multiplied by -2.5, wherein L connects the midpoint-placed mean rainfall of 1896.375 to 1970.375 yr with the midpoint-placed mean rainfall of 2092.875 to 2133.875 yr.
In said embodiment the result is 0.10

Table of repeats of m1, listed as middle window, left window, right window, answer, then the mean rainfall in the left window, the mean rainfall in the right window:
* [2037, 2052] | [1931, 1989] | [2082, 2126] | 0.11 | 75.7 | 96.1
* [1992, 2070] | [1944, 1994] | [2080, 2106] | 0.08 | 74.3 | 97.6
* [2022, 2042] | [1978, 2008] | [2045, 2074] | -0.06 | 74.3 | 81.9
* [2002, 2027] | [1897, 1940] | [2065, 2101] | 0.09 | 75.4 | 92.6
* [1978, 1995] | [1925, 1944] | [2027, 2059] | 0.10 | 79.4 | 81.8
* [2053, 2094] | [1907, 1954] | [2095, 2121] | 0.04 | 75.9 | 95.9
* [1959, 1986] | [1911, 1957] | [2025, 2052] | 0.04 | 75.9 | 81.6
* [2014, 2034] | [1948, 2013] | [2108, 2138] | 0.00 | 75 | 93.3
